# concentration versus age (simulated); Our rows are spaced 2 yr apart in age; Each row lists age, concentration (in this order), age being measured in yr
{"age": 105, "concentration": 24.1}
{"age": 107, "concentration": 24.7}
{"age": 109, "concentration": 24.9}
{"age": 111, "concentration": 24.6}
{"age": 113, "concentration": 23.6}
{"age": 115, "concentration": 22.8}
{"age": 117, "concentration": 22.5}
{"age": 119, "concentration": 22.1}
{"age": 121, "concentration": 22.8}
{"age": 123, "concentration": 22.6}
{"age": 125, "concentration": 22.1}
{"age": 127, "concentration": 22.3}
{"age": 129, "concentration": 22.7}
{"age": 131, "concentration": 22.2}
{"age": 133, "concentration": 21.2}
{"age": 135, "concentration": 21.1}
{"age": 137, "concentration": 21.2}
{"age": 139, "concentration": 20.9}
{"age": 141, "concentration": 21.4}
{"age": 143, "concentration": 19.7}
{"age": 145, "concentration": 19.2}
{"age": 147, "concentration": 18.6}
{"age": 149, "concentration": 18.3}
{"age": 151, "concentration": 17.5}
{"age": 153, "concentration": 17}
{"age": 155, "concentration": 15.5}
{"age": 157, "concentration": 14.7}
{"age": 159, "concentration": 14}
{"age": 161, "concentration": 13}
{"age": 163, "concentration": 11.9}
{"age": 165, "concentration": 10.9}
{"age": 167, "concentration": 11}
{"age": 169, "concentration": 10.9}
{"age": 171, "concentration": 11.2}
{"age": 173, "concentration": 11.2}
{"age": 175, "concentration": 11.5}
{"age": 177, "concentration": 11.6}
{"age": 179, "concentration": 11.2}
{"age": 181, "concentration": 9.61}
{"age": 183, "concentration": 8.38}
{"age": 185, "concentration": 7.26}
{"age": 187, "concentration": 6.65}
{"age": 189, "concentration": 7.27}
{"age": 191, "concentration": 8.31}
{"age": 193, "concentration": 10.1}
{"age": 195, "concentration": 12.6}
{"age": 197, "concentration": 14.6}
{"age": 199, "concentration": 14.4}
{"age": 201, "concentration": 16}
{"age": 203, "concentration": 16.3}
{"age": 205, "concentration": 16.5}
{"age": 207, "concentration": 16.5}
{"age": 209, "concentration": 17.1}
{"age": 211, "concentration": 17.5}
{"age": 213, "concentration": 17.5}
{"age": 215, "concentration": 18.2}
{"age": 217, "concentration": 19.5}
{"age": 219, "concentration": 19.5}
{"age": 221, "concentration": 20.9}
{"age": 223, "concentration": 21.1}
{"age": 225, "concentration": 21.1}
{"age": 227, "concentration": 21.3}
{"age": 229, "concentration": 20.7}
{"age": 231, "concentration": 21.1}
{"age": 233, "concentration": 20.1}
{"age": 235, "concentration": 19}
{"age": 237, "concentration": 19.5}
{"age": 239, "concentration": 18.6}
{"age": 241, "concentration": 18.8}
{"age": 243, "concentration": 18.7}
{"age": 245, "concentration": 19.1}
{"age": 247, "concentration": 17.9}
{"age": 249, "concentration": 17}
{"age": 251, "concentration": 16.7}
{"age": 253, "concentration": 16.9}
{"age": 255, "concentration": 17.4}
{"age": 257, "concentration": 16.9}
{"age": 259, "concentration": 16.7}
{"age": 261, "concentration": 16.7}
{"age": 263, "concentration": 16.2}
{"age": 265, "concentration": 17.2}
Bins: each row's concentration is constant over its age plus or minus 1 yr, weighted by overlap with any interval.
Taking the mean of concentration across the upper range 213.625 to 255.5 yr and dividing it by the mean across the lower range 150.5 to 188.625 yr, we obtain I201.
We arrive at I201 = 1.6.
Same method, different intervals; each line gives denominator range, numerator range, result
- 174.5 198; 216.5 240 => 2.04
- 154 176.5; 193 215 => 1.28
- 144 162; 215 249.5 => 1.20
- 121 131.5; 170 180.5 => 0.50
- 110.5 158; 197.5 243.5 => 0.90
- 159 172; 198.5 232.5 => 1.60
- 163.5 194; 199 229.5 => 1.88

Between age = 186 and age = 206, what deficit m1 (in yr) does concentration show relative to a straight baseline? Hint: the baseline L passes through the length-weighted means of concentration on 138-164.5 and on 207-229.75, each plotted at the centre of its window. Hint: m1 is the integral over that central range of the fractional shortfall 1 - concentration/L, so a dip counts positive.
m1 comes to 6.8 yr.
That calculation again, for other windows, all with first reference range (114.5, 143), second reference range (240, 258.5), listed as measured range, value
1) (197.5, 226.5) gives 1.4 yr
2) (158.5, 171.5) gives 5.6 yr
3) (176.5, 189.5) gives 7.3 yr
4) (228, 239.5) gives -1.0 yr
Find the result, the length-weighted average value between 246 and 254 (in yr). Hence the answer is 17.1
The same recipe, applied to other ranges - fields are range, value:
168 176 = 11.2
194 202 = 14.4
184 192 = 7.37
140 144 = 20.5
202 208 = 16.4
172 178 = 11.4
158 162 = 13.5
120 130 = 22.5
